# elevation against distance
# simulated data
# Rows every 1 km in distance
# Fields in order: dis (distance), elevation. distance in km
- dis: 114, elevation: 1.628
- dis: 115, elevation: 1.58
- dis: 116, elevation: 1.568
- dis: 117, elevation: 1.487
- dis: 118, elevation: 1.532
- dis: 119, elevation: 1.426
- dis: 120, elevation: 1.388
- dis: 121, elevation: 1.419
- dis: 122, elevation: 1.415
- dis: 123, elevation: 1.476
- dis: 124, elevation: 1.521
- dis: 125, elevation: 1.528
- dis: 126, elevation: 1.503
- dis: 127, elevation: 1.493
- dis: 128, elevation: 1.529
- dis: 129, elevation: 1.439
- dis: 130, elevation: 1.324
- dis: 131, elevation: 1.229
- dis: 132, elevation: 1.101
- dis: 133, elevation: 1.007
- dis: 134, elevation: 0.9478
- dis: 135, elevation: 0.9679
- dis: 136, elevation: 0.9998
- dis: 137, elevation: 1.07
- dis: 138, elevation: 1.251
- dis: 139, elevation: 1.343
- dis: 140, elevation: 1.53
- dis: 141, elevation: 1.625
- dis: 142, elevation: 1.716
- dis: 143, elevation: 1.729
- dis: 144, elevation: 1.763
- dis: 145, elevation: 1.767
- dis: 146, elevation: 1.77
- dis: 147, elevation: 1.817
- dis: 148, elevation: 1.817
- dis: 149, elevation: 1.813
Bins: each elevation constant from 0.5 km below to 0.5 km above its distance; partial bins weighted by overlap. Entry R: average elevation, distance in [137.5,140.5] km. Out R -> 1.37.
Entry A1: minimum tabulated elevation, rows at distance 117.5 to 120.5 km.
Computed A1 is 1.388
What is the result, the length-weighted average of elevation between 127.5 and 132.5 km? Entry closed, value 1.32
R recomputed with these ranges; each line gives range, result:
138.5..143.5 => 1.59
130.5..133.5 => 1.11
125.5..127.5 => 1.5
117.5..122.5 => 1.44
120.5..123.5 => 1.44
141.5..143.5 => 1.72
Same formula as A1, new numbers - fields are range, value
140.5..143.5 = 1.625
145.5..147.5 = 1.77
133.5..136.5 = 0.9478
